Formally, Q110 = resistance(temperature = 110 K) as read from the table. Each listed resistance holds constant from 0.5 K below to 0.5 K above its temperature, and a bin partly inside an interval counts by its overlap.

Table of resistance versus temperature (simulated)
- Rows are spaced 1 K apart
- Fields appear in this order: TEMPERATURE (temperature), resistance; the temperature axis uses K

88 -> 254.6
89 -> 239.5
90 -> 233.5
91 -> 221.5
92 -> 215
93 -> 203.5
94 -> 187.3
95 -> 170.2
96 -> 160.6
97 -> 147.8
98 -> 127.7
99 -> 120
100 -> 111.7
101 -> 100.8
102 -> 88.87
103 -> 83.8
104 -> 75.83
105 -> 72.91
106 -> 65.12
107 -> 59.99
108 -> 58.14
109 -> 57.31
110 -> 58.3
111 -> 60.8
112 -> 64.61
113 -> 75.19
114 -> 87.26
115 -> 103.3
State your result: 58.3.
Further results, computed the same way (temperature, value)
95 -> 170.2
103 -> 83.8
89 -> 239.5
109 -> 57.31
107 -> 59.99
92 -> 215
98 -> 127.7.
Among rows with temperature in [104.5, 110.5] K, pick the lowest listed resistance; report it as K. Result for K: 57.31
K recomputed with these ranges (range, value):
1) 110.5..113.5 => 60.8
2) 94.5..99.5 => 120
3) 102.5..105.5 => 72.91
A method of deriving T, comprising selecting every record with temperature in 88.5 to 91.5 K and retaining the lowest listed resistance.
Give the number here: 221.5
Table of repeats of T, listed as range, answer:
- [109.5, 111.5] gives 58.3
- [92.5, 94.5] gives 187.3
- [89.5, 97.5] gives 147.8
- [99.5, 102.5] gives 88.87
